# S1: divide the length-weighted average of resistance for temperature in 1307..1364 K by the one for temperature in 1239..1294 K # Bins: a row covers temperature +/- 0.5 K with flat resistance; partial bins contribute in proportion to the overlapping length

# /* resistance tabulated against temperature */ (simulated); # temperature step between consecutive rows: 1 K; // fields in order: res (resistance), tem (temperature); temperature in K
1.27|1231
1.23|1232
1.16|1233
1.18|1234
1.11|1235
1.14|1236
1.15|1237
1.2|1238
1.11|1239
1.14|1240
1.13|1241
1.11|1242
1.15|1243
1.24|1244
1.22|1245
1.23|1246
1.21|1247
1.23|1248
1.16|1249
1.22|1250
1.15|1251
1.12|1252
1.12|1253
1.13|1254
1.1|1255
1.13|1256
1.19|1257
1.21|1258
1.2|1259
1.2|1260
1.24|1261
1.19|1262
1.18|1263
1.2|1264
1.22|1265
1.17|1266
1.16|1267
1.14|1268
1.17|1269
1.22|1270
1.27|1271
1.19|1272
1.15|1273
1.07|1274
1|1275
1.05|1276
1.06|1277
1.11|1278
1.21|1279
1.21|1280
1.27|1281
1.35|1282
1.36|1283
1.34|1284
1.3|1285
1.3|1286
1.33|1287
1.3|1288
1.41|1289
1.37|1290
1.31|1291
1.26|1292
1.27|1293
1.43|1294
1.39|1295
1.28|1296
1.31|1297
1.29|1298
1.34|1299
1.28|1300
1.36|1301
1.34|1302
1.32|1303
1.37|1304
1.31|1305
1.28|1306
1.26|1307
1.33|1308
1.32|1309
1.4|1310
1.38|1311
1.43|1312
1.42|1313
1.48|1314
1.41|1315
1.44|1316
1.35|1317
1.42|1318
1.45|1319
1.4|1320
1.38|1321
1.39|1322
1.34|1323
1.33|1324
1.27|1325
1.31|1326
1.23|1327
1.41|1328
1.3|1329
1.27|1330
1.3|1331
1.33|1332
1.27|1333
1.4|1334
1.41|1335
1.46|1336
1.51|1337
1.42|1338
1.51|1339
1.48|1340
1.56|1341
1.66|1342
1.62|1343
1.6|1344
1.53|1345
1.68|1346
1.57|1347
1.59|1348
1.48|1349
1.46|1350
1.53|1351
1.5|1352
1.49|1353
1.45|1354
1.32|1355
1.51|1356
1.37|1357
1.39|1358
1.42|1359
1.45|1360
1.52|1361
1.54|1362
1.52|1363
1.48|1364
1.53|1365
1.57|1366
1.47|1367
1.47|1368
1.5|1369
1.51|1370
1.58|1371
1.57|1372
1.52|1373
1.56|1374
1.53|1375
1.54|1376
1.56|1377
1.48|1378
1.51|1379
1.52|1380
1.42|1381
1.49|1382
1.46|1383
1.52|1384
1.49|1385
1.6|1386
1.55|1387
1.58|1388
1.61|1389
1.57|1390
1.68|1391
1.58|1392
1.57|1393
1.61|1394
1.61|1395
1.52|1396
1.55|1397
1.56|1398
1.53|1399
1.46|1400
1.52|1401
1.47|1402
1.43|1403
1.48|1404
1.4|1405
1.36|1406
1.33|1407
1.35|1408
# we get 1.2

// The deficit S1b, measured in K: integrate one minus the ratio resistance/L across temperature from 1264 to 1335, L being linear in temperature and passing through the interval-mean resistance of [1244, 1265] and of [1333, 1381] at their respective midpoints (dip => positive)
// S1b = 1.4 K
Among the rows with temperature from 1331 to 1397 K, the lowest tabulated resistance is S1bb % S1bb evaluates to 1.27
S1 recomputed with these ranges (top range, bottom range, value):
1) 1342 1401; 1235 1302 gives 1.25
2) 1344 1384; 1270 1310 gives 1.18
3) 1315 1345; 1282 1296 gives 1.06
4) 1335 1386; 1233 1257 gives 1.30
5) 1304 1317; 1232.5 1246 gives 1.18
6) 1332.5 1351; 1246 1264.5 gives 1.28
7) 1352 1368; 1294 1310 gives 1.11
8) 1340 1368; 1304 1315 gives 1.11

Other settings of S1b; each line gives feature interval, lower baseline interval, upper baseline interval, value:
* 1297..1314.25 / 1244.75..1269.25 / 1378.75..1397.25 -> -0.4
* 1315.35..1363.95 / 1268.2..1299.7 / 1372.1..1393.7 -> -0.8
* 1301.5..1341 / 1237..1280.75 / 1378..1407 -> -1.2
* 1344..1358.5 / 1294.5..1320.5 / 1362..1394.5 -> -0.3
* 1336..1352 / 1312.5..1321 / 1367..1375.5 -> -0.8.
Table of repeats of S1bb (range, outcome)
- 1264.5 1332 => 1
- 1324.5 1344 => 1.23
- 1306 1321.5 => 1.26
